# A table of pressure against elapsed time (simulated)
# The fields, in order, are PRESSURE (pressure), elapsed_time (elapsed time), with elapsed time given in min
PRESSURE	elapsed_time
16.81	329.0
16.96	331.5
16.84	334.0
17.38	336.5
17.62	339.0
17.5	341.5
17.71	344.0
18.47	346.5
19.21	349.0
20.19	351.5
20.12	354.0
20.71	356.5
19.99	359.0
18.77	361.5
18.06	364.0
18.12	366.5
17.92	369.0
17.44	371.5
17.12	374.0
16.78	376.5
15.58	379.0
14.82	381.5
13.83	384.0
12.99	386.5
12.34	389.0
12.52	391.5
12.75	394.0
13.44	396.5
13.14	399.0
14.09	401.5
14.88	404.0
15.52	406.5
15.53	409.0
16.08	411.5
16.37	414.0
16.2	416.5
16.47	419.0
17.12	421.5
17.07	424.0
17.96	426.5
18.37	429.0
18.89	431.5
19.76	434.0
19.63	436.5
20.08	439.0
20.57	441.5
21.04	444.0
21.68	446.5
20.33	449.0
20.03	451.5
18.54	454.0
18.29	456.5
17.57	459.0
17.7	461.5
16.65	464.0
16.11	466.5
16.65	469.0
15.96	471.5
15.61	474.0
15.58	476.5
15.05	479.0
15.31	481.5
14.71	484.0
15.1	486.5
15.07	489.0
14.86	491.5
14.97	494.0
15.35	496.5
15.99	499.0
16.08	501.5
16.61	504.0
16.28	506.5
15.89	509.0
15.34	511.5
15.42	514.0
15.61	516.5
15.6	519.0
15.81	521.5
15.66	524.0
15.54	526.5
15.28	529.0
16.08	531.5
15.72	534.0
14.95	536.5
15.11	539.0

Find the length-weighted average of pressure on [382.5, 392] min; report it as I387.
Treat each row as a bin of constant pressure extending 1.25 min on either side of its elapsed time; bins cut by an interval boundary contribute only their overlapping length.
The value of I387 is 13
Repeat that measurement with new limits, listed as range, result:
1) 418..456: 19.2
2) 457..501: 15.8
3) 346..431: 16.5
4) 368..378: 17.3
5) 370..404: 14.4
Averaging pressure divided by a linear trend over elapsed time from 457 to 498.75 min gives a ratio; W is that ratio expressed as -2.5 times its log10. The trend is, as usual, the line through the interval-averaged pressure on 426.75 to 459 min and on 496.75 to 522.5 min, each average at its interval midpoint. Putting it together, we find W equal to 0.12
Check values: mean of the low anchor 19.6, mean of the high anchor 15.8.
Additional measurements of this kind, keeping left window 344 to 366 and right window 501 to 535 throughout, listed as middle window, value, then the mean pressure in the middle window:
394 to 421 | 0.199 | 15.1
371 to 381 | 0.142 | 16.5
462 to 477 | 0.041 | 16.2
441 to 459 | -0.154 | 19.9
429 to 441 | -0.115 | 19.5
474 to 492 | 0.095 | 15.1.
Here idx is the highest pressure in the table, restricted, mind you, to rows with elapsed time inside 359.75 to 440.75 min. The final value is 20.08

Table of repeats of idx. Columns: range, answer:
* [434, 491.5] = 21.68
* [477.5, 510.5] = 16.61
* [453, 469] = 18.54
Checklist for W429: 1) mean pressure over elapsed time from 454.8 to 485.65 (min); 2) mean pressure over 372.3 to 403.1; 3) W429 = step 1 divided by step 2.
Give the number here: 1.1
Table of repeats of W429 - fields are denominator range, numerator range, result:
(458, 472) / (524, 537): 0.93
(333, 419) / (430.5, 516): 1.04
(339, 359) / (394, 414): 0.77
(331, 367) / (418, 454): 1.04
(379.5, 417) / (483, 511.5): 1.09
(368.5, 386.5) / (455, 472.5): 1.07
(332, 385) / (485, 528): 0.87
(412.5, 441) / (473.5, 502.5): 0.85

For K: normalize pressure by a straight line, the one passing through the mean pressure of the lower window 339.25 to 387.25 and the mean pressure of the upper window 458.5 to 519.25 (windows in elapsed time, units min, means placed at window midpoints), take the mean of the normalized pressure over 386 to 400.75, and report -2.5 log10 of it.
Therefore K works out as 0.31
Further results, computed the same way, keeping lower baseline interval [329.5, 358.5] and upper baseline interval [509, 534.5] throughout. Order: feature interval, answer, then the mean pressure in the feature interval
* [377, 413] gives 0.24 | 14.2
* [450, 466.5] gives -0.09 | 18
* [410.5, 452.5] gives -0.10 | 18.7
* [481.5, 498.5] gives 0.07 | 15.1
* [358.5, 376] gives 0.00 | 18.1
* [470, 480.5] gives 0.05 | 15.6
